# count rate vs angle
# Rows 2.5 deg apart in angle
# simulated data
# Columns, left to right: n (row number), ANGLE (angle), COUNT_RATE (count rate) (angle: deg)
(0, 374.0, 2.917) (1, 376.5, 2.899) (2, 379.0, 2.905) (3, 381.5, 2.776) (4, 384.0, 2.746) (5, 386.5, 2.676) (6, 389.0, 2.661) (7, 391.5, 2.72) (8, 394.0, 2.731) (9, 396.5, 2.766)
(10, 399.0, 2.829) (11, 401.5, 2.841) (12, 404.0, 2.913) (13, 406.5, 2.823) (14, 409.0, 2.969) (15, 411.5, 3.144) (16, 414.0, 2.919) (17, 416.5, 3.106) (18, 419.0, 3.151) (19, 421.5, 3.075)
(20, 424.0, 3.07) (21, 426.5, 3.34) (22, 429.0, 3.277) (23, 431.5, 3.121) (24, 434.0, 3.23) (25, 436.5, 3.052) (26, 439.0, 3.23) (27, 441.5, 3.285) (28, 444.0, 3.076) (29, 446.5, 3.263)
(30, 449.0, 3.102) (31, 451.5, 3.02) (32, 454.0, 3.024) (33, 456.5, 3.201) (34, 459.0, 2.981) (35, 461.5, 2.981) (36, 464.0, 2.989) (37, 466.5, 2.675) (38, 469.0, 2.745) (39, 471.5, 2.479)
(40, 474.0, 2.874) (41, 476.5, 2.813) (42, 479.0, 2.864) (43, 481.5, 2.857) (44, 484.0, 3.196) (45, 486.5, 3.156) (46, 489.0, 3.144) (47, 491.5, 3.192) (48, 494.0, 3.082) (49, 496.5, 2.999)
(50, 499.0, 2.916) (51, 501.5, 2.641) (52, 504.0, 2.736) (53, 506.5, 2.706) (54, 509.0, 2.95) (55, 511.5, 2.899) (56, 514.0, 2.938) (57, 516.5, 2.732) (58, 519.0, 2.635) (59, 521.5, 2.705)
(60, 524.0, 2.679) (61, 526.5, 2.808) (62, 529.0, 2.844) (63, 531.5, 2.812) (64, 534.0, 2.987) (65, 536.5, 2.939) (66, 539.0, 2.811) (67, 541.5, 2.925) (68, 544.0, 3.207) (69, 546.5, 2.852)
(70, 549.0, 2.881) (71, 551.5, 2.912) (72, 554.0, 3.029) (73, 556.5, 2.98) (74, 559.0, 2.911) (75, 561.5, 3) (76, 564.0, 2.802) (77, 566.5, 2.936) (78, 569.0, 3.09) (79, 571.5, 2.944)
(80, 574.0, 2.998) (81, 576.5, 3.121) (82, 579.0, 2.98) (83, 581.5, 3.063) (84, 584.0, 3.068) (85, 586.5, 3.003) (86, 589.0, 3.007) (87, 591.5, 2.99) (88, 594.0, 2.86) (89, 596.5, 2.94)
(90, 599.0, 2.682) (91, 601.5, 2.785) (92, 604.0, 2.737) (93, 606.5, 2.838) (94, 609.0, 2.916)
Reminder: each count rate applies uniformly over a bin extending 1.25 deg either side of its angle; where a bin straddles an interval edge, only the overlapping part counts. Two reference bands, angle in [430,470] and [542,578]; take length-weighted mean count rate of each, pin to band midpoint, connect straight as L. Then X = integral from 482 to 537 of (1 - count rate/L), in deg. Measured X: 2.2 deg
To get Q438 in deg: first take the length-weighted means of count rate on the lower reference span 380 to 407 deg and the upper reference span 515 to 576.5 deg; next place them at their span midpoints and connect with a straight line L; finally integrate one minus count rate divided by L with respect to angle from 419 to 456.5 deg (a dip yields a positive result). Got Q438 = -4.7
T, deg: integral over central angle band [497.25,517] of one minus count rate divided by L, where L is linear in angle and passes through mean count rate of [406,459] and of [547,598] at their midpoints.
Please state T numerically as 1.42 deg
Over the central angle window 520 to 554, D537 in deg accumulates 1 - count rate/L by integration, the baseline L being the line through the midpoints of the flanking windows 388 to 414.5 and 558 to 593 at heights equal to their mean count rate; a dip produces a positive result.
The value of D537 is 1.0 deg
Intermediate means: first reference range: 2.85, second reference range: 2.99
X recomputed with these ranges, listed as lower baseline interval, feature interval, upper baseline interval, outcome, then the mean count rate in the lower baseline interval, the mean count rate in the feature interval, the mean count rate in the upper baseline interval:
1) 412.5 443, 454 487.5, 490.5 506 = 1.1 deg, 3.15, 2.91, 2.91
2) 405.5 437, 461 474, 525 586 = 1.2 deg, 3.1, 2.77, 2.95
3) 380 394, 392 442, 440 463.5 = -2.3 deg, 2.72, 3.04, 3.1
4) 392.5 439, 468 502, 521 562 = 0.3 deg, 3.02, 2.93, 2.9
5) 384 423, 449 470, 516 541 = -0.9 deg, 2.88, 2.96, 2.8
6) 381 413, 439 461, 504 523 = -2.5 deg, 2.82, 3.12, 2.79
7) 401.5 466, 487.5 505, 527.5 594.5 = 0.3 deg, 3.08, 2.96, 2.96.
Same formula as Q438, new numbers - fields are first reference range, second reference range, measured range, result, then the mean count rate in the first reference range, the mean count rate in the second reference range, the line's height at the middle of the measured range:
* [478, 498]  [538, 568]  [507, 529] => 1.55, 3.06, 2.94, 3.01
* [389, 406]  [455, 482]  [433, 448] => -1.87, 2.79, 2.86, 2.83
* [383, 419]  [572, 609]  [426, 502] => -3.81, 2.86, 2.93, 2.88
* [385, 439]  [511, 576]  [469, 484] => 0.65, 2.98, 2.9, 2.94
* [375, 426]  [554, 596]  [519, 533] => 0.94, 2.89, 2.99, 2.96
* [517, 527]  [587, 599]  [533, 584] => -2.81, 2.7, 2.92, 2.82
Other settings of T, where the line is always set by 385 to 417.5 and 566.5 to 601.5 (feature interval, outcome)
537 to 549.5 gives 0.0 deg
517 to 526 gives 0.7 deg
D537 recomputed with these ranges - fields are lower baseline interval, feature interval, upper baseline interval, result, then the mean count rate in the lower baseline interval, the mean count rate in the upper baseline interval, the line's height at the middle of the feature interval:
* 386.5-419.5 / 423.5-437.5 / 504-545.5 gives -1.6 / 2.88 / 2.85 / 2.87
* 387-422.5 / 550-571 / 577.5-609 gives -0.3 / 2.9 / 2.91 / 2.91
